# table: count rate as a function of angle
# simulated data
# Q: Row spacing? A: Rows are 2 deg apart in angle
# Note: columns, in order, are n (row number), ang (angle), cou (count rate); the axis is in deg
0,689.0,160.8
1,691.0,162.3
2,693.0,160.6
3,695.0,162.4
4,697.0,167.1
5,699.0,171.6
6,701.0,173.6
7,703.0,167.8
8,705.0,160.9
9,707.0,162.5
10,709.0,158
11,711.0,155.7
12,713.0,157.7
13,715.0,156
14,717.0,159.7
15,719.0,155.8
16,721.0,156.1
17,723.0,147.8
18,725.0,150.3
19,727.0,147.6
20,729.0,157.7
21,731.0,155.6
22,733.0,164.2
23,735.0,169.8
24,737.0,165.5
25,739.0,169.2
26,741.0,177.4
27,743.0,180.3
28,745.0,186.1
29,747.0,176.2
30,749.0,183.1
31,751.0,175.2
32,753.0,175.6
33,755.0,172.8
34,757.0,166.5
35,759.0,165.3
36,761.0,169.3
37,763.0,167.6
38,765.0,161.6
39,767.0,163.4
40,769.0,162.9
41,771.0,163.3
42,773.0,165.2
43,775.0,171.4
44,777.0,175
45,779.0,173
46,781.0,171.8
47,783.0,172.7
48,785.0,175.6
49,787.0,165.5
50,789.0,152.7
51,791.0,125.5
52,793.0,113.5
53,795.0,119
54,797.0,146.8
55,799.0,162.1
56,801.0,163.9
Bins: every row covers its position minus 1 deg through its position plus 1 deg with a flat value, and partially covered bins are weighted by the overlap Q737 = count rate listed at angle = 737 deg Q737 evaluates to 165.5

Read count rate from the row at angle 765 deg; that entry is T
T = 161.6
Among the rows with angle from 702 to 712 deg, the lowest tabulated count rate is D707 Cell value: 155.7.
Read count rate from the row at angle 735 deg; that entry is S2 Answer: 169.8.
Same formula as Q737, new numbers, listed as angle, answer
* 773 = 165.2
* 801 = 163.9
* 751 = 175.2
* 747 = 176.2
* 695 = 162.4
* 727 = 147.6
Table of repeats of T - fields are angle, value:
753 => 175.6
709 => 158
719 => 155.8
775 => 171.4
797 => 146.8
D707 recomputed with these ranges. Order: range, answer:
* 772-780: 165.2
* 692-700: 160.6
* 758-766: 161.6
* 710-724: 147.8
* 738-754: 169.2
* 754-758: 166.5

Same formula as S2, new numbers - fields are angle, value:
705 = 160.9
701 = 173.6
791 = 125.5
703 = 167.8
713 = 157.7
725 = 150.3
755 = 172.8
